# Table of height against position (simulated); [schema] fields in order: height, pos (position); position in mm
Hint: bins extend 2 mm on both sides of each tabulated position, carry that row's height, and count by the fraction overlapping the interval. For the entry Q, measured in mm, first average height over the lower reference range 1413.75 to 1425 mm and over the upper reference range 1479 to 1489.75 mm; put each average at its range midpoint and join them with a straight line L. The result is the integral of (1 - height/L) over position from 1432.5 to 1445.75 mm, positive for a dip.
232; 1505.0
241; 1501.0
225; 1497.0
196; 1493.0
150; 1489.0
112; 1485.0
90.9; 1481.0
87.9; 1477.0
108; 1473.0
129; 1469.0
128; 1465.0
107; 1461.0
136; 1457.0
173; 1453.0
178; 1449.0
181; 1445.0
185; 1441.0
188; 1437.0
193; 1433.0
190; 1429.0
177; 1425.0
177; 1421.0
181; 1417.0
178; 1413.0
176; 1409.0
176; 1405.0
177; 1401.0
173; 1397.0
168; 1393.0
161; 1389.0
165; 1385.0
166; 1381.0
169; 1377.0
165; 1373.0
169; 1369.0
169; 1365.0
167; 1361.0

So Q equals -2.3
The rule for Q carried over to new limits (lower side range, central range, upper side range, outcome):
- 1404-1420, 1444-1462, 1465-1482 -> -3.4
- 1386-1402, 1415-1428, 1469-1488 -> -2.7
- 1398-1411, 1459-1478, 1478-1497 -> 4.8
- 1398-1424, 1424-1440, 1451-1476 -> -3.0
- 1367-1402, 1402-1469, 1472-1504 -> -3.0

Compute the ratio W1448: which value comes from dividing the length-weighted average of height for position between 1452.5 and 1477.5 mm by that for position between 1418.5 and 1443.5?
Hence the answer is 0.67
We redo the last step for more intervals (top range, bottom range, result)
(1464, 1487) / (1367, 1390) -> 0.65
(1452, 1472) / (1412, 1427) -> 0.74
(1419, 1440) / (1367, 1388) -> 1.11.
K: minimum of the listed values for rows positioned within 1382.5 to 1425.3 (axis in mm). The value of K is 161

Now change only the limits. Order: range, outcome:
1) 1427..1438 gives 188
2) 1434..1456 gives 173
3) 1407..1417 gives 176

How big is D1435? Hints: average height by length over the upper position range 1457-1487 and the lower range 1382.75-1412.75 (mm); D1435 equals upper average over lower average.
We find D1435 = 0.65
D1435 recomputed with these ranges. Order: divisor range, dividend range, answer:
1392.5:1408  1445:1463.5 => 0.87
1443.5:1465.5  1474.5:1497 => 0.90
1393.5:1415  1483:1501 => 1.02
